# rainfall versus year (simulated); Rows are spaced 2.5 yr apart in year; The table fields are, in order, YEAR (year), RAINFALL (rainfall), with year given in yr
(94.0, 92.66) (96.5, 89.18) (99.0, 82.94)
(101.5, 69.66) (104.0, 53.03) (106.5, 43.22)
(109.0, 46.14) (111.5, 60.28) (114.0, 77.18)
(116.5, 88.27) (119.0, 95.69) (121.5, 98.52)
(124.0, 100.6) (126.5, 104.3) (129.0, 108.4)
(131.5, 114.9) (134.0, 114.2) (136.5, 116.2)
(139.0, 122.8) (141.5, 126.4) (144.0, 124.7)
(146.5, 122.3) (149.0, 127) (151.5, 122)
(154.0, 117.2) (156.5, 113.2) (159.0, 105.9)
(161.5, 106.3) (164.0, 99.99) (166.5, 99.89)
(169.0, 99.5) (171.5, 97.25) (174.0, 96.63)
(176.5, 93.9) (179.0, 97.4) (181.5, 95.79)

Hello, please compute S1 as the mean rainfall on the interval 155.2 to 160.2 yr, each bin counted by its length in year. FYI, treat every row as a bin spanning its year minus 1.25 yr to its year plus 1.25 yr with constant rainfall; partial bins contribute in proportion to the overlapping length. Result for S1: 110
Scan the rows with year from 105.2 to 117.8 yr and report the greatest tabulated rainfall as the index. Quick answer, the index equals 88.27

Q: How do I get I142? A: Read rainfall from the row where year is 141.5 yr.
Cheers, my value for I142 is 126.4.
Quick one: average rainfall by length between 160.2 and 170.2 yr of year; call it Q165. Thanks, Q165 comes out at 101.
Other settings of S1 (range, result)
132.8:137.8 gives 115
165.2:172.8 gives 98.9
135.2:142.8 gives 122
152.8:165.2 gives 109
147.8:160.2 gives 117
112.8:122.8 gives 90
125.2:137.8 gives 112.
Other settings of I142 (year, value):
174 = 96.63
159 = 105.9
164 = 99.99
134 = 114.2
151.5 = 122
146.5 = 122.3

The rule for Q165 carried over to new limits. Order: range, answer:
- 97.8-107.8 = 62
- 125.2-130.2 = 106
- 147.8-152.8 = 124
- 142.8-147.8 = 124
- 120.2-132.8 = 105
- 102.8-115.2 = 55.9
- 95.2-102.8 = 80.5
